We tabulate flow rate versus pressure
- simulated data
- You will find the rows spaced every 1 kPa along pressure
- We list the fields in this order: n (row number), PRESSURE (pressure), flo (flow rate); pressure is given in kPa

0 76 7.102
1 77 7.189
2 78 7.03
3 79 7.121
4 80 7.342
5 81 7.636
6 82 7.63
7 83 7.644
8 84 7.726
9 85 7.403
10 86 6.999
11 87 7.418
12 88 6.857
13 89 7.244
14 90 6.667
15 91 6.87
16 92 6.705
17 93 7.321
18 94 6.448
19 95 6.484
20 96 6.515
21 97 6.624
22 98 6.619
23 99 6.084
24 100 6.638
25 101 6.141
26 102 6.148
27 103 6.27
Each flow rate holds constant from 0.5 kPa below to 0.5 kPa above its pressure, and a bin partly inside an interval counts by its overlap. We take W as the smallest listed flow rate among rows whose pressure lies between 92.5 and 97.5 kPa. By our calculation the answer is 6.448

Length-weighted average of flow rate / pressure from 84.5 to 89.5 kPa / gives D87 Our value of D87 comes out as 7.18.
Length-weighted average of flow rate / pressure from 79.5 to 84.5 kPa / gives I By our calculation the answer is 7.6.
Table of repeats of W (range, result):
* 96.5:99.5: 6.084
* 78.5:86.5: 6.999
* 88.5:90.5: 6.667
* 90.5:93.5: 6.705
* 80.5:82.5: 7.63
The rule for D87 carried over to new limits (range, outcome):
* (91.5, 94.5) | 6.82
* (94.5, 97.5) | 6.54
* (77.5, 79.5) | 7.08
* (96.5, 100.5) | 6.49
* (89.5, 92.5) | 6.75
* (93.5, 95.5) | 6.47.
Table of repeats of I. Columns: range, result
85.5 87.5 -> 7.21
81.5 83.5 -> 7.64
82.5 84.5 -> 7.69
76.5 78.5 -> 7.11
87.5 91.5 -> 6.91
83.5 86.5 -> 7.38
